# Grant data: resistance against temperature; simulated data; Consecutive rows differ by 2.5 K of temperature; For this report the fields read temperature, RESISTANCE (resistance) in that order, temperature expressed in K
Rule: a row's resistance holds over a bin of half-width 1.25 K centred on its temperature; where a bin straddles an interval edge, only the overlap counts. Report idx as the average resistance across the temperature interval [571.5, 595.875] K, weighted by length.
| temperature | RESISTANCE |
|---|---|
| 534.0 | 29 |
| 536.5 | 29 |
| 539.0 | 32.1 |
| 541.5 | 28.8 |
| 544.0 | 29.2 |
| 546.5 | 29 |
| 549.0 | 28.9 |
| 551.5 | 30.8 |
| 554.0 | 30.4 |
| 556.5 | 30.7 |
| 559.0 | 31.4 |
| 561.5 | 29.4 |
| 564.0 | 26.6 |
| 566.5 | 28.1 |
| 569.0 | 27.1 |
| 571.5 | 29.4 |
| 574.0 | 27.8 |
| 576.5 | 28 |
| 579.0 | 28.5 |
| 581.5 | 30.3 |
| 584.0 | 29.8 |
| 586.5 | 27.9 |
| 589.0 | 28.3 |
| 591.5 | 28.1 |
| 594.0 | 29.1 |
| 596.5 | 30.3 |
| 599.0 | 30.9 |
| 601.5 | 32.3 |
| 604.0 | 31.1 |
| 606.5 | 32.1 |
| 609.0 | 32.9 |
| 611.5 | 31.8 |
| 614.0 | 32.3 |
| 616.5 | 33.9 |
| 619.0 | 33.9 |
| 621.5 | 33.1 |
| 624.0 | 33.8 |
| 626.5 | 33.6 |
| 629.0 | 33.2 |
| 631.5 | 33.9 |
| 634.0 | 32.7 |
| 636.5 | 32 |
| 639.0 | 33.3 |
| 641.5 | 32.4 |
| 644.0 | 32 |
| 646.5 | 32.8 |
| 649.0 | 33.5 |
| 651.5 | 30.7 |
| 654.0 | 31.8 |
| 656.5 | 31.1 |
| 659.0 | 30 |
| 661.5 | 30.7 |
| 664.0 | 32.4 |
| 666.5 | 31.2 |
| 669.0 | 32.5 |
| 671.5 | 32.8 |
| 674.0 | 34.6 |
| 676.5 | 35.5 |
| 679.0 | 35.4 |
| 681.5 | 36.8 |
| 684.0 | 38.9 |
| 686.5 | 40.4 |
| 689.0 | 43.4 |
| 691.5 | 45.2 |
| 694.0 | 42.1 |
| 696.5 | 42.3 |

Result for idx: 28.7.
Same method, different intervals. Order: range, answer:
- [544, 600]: 29.1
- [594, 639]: 32.5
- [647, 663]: 31.4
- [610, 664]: 32.5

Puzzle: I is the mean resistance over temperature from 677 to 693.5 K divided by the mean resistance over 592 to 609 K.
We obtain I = 1.3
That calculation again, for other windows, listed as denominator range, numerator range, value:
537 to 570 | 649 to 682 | 1.11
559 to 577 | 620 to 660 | 1.15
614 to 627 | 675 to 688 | 1.12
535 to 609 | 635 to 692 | 1.16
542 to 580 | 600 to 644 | 1.13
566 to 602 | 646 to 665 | 1.09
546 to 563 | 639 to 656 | 1.07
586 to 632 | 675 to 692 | 1.23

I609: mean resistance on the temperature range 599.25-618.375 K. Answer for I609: 32.3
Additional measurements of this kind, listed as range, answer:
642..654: 32.2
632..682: 32.7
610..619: 32.8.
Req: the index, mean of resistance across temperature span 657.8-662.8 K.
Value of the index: 30.4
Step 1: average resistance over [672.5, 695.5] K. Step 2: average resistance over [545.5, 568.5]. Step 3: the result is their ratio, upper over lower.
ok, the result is 1.3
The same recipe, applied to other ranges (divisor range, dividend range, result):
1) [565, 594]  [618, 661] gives 1.14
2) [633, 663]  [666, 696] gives 1.18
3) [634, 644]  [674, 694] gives 1.21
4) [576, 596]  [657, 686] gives 1.17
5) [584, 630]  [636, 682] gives 1.04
